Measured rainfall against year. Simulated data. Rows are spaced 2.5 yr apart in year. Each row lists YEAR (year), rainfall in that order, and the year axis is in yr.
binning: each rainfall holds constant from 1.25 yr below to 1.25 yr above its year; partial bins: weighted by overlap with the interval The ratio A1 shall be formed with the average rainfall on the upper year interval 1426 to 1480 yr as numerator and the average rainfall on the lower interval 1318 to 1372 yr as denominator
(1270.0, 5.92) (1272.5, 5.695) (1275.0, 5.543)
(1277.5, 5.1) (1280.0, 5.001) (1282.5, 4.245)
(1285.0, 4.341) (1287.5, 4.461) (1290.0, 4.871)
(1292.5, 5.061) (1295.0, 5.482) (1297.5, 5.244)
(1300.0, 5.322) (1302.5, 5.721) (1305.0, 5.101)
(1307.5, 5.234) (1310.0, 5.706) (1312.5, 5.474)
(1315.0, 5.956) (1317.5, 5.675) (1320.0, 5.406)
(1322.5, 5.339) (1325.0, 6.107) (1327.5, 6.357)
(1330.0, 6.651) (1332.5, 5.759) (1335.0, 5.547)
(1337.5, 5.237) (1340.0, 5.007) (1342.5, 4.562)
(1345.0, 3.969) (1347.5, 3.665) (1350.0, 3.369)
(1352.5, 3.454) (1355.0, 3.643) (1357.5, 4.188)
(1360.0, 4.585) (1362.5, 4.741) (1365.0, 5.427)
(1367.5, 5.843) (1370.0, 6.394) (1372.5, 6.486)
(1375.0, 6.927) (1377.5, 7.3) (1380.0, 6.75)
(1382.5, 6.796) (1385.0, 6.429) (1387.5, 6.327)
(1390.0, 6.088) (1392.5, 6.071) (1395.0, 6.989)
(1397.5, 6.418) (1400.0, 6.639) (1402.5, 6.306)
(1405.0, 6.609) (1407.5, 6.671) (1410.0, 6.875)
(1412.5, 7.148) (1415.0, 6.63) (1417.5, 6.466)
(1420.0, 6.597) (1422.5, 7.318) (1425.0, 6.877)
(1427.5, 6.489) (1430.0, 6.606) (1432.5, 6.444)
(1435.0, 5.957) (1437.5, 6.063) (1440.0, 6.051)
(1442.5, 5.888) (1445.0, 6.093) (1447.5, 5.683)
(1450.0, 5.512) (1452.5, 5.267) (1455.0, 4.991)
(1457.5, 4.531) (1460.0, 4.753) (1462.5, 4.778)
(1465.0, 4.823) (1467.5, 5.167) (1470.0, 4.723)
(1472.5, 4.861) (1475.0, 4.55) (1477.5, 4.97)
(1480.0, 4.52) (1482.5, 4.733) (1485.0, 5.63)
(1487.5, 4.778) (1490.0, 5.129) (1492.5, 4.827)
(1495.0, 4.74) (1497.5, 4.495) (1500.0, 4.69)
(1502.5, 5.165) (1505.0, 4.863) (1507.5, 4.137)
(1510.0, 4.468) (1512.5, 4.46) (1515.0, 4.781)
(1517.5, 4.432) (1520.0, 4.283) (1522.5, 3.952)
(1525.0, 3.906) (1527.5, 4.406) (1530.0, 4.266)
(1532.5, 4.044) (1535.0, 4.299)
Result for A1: 1.08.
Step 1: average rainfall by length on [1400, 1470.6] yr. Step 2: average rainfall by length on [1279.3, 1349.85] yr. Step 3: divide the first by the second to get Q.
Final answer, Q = 1.2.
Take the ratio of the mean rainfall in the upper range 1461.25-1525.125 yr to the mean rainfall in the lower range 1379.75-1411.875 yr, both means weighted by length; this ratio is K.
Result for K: 0.72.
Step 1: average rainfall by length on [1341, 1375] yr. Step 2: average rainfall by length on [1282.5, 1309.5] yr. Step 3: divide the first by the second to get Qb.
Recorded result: 0.93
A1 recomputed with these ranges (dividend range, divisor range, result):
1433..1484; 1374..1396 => 0.79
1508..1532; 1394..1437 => 0.65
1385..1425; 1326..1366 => 1.39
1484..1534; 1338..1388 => 0.87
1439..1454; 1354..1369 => 1.20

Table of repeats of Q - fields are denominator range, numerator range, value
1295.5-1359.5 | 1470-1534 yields 0.90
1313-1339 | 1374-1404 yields 1.14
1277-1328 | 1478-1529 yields 0.88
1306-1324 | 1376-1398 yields 1.19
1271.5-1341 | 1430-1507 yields 0.96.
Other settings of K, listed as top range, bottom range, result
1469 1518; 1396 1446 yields 0.73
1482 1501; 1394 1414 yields 0.73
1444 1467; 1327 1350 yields 1.02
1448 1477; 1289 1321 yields 0.91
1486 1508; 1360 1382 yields 0.78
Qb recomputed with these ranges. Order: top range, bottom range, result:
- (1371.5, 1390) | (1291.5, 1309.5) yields 1.25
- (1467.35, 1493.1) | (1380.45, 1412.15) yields 0.75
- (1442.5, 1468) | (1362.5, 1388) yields 0.81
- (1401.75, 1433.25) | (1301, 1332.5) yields 1.17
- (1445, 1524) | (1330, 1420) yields 0.83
